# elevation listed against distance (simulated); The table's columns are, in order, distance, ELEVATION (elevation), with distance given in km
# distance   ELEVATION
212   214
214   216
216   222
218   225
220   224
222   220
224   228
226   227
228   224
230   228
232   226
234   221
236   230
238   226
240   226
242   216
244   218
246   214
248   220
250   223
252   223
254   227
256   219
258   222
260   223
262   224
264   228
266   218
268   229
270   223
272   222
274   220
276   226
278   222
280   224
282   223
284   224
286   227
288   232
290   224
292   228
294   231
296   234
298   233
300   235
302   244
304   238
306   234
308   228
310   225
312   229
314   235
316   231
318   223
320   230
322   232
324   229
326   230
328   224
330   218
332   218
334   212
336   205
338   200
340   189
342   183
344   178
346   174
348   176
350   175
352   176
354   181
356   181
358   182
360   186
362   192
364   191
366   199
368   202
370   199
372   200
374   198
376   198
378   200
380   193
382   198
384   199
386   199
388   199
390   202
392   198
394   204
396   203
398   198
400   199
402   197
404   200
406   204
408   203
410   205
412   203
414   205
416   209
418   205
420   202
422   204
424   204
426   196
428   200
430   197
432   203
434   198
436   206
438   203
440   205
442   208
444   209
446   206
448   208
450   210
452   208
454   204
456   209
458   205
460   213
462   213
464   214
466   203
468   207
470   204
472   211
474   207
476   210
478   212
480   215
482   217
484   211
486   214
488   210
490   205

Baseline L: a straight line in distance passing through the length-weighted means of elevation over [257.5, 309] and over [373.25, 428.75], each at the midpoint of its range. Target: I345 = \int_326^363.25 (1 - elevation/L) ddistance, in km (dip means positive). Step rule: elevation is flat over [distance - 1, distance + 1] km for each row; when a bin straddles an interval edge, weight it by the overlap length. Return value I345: 3.7 km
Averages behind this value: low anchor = 228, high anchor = 201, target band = 193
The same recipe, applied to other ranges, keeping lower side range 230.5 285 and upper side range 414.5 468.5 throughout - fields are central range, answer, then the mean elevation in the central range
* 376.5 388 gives 0.7 km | 198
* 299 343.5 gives -1.0 km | 222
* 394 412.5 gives 0.7 km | 201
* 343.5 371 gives 3.6 km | 185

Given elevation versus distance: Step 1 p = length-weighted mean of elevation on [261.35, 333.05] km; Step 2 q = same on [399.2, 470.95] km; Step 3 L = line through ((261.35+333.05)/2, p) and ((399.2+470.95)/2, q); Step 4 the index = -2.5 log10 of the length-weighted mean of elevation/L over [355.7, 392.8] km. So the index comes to 0.10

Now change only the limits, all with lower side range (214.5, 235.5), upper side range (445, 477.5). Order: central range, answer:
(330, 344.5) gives 0.09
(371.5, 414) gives 0.07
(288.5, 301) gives -0.05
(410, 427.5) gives 0.04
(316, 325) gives -0.05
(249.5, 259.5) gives 0.00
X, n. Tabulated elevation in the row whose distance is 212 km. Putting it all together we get 214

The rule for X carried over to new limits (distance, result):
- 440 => 205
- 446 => 206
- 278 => 222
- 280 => 224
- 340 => 189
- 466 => 203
